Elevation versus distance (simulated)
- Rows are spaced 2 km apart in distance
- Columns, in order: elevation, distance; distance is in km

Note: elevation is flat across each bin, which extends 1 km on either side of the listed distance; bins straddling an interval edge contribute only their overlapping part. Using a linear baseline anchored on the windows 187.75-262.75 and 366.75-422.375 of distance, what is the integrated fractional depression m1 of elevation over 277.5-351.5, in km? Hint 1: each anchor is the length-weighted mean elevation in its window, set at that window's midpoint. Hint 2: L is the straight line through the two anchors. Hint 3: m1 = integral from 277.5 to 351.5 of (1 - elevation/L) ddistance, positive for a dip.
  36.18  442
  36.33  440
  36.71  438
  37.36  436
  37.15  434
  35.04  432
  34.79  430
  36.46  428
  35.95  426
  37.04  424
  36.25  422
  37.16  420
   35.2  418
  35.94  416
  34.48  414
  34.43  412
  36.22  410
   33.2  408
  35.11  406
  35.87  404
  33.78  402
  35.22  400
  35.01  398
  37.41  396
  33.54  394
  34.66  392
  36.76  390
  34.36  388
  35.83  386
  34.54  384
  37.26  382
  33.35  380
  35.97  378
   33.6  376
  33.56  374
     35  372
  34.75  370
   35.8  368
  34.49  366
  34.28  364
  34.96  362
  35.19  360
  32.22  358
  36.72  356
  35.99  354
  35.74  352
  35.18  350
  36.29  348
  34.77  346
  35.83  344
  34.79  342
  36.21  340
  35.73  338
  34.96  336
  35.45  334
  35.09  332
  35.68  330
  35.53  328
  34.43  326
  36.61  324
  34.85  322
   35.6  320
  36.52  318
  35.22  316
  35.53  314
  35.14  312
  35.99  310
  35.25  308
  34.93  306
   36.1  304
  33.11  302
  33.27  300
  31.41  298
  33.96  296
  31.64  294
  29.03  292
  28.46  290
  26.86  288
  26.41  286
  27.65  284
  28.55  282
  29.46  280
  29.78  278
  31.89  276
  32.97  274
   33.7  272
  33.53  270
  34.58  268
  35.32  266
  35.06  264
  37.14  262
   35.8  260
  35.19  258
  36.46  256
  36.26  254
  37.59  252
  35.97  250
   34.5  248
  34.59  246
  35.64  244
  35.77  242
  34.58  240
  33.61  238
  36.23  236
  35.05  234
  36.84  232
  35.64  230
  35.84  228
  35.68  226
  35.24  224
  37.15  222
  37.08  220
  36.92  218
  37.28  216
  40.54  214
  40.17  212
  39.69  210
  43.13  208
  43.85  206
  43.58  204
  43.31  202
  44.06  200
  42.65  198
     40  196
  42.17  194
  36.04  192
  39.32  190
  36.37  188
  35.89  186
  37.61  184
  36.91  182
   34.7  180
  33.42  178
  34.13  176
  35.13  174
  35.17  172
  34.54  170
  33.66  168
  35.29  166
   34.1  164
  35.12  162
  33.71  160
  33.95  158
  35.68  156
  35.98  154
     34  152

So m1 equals 5.69 km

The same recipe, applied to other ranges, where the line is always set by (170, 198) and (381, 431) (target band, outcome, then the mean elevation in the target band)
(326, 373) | 0.8 km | 35.2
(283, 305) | 3.3 km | 30.7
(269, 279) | 1.1 km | 32.4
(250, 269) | 0.2 km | 35.9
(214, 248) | 0.6 km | 35.9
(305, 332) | 0.4 km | 35.5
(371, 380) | 0.3 km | 34.4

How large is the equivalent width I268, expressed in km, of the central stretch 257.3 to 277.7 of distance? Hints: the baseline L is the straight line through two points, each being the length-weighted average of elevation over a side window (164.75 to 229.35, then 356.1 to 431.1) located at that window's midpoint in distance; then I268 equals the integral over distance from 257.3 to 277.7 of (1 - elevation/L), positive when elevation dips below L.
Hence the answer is 1.4 km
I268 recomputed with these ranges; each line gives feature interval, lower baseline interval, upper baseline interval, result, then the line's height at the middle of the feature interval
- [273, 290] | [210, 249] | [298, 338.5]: 3.1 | 35.6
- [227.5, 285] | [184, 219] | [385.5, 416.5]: 6.7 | 38.8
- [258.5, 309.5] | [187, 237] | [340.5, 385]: 6.6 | 37.1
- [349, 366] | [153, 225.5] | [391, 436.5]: 0.5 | 36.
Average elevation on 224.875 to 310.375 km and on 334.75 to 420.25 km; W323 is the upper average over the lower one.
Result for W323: 1.04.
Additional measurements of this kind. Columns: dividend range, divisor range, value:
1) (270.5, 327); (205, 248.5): 0.88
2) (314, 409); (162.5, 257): 0.95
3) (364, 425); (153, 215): 0.93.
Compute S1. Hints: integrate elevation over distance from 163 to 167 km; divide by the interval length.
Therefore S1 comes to 34.7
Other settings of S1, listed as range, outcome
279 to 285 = 28.6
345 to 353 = 35.5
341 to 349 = 35.4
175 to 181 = 34.1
